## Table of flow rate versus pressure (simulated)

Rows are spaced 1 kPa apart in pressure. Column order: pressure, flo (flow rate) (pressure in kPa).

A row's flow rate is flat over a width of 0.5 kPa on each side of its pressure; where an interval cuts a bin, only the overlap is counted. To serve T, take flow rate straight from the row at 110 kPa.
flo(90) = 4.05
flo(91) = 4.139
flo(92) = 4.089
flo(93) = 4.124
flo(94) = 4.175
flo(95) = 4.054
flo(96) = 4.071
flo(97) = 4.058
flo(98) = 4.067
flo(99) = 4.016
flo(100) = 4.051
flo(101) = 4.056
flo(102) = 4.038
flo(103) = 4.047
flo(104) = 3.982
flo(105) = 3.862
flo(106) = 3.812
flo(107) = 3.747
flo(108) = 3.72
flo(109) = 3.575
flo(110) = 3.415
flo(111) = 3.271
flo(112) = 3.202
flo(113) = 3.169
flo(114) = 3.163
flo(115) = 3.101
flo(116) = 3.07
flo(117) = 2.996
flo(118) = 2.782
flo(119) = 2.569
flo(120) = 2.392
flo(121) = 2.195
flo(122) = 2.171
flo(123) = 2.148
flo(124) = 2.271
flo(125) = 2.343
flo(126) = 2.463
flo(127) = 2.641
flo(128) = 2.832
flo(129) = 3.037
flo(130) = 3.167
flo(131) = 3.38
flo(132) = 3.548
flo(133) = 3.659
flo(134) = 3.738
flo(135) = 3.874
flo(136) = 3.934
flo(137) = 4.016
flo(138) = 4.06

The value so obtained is 3.415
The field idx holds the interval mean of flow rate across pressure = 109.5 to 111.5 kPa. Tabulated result 3.34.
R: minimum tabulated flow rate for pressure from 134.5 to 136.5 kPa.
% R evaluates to 3.874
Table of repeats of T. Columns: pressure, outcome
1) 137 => 4.016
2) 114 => 3.163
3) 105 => 3.862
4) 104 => 3.982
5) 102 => 4.038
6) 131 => 3.38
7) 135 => 3.874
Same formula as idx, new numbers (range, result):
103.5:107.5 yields 3.85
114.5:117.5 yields 3.06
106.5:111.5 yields 3.55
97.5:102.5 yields 4.05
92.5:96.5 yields 4.11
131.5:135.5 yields 3.7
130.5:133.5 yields 3.53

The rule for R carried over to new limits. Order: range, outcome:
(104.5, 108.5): 3.72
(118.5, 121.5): 2.195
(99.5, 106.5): 3.812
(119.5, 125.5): 2.148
